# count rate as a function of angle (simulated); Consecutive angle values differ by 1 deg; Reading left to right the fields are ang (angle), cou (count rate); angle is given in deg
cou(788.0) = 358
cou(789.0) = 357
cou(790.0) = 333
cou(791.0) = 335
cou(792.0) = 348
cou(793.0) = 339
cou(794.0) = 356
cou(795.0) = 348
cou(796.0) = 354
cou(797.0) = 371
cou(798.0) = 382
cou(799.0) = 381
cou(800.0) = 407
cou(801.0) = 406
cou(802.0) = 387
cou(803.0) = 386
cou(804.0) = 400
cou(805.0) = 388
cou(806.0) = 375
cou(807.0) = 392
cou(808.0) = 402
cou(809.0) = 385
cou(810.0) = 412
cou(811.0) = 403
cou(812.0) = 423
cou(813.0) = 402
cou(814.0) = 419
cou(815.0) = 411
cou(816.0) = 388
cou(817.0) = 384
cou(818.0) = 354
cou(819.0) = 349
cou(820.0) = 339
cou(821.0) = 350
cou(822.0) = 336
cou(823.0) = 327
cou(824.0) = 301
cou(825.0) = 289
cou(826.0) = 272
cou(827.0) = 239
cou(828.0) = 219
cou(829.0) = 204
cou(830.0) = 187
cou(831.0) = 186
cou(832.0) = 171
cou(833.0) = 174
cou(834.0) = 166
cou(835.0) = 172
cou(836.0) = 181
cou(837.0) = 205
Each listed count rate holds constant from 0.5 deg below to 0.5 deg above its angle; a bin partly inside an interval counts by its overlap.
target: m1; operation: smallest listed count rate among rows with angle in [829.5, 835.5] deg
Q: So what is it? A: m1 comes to 166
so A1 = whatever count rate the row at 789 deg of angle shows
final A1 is 357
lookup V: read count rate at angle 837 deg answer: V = 205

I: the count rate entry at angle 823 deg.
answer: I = 327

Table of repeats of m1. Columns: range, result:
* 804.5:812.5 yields 375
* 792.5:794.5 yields 339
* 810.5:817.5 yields 384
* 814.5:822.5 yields 336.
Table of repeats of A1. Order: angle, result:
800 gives 407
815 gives 411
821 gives 350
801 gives 406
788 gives 358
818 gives 354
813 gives 402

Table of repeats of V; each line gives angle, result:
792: 348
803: 386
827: 239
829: 204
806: 375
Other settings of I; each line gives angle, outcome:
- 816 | 388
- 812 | 423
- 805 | 388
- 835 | 172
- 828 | 219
